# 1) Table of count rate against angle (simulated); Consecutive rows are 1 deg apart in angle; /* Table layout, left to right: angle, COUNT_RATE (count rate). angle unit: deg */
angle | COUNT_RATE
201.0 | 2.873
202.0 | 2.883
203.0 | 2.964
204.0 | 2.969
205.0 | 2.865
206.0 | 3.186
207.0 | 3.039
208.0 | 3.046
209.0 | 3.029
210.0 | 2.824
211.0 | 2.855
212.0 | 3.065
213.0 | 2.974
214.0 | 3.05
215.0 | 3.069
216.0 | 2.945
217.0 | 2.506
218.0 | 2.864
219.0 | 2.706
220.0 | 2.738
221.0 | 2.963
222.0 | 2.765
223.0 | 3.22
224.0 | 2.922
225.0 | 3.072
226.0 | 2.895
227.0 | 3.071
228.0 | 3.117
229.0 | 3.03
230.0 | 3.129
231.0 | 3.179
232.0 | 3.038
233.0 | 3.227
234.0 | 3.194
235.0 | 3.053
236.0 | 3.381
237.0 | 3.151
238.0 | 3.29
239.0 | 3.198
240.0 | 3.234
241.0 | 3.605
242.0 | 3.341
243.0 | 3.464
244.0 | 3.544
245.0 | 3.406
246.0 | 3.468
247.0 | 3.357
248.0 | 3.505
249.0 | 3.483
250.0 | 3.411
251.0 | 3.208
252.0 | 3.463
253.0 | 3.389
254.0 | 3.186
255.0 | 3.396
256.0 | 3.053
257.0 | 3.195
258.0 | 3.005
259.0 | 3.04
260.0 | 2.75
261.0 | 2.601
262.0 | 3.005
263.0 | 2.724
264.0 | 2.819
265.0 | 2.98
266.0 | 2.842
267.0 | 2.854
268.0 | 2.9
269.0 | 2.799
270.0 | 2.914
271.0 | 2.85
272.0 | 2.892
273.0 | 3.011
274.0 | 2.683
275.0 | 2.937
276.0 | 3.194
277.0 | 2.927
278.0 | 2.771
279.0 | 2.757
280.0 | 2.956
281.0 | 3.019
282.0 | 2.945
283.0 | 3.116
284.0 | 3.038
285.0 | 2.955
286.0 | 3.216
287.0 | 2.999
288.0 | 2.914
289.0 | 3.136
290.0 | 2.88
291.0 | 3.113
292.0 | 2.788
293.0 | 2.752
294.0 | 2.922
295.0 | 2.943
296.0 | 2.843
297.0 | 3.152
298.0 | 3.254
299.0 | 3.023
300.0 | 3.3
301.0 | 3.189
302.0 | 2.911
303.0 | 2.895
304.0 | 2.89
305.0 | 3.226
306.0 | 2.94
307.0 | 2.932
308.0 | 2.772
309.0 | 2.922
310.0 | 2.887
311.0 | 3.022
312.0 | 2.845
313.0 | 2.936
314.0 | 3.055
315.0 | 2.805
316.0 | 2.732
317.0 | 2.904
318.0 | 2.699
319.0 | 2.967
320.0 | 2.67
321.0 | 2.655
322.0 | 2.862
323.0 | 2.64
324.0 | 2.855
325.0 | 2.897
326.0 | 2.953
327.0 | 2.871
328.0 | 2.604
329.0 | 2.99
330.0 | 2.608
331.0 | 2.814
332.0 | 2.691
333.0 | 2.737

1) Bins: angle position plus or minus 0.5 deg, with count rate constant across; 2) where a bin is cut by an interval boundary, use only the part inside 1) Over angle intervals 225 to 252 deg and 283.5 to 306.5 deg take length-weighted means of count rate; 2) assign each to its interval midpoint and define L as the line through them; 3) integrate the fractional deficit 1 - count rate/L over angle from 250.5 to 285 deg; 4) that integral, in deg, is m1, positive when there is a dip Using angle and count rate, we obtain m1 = 1.8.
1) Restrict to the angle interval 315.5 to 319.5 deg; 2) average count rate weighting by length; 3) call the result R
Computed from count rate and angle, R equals 2.83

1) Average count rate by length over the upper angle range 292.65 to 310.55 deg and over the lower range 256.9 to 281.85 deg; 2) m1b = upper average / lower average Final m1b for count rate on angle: 1.03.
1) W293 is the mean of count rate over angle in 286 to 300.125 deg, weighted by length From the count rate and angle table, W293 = 3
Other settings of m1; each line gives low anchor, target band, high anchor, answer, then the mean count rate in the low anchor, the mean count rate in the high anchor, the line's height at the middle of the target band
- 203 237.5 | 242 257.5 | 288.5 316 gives -1.9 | 3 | 2.97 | 2.99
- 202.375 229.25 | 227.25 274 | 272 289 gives -2.8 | 2.95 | 2.97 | 2.96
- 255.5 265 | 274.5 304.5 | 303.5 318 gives -0.8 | 2.91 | 2.91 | 2.91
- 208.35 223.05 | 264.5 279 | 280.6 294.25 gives 0.4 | 2.9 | 2.99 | 2.97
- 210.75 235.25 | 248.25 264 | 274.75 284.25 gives -0.8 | 2.99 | 2.96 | 2.97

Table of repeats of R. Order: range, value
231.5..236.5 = 3.18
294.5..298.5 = 3.05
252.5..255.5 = 3.32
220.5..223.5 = 2.98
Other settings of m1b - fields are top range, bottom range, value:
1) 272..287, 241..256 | 0.87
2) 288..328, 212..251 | 0.93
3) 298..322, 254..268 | 0.99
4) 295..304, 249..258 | 0.93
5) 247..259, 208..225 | 1.13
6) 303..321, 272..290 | 0.97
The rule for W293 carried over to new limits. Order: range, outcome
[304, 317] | 2.92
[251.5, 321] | 2.96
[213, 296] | 3.05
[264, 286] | 2.93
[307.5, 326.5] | 2.85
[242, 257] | 3.37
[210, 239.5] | 3.02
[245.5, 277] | 3.06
